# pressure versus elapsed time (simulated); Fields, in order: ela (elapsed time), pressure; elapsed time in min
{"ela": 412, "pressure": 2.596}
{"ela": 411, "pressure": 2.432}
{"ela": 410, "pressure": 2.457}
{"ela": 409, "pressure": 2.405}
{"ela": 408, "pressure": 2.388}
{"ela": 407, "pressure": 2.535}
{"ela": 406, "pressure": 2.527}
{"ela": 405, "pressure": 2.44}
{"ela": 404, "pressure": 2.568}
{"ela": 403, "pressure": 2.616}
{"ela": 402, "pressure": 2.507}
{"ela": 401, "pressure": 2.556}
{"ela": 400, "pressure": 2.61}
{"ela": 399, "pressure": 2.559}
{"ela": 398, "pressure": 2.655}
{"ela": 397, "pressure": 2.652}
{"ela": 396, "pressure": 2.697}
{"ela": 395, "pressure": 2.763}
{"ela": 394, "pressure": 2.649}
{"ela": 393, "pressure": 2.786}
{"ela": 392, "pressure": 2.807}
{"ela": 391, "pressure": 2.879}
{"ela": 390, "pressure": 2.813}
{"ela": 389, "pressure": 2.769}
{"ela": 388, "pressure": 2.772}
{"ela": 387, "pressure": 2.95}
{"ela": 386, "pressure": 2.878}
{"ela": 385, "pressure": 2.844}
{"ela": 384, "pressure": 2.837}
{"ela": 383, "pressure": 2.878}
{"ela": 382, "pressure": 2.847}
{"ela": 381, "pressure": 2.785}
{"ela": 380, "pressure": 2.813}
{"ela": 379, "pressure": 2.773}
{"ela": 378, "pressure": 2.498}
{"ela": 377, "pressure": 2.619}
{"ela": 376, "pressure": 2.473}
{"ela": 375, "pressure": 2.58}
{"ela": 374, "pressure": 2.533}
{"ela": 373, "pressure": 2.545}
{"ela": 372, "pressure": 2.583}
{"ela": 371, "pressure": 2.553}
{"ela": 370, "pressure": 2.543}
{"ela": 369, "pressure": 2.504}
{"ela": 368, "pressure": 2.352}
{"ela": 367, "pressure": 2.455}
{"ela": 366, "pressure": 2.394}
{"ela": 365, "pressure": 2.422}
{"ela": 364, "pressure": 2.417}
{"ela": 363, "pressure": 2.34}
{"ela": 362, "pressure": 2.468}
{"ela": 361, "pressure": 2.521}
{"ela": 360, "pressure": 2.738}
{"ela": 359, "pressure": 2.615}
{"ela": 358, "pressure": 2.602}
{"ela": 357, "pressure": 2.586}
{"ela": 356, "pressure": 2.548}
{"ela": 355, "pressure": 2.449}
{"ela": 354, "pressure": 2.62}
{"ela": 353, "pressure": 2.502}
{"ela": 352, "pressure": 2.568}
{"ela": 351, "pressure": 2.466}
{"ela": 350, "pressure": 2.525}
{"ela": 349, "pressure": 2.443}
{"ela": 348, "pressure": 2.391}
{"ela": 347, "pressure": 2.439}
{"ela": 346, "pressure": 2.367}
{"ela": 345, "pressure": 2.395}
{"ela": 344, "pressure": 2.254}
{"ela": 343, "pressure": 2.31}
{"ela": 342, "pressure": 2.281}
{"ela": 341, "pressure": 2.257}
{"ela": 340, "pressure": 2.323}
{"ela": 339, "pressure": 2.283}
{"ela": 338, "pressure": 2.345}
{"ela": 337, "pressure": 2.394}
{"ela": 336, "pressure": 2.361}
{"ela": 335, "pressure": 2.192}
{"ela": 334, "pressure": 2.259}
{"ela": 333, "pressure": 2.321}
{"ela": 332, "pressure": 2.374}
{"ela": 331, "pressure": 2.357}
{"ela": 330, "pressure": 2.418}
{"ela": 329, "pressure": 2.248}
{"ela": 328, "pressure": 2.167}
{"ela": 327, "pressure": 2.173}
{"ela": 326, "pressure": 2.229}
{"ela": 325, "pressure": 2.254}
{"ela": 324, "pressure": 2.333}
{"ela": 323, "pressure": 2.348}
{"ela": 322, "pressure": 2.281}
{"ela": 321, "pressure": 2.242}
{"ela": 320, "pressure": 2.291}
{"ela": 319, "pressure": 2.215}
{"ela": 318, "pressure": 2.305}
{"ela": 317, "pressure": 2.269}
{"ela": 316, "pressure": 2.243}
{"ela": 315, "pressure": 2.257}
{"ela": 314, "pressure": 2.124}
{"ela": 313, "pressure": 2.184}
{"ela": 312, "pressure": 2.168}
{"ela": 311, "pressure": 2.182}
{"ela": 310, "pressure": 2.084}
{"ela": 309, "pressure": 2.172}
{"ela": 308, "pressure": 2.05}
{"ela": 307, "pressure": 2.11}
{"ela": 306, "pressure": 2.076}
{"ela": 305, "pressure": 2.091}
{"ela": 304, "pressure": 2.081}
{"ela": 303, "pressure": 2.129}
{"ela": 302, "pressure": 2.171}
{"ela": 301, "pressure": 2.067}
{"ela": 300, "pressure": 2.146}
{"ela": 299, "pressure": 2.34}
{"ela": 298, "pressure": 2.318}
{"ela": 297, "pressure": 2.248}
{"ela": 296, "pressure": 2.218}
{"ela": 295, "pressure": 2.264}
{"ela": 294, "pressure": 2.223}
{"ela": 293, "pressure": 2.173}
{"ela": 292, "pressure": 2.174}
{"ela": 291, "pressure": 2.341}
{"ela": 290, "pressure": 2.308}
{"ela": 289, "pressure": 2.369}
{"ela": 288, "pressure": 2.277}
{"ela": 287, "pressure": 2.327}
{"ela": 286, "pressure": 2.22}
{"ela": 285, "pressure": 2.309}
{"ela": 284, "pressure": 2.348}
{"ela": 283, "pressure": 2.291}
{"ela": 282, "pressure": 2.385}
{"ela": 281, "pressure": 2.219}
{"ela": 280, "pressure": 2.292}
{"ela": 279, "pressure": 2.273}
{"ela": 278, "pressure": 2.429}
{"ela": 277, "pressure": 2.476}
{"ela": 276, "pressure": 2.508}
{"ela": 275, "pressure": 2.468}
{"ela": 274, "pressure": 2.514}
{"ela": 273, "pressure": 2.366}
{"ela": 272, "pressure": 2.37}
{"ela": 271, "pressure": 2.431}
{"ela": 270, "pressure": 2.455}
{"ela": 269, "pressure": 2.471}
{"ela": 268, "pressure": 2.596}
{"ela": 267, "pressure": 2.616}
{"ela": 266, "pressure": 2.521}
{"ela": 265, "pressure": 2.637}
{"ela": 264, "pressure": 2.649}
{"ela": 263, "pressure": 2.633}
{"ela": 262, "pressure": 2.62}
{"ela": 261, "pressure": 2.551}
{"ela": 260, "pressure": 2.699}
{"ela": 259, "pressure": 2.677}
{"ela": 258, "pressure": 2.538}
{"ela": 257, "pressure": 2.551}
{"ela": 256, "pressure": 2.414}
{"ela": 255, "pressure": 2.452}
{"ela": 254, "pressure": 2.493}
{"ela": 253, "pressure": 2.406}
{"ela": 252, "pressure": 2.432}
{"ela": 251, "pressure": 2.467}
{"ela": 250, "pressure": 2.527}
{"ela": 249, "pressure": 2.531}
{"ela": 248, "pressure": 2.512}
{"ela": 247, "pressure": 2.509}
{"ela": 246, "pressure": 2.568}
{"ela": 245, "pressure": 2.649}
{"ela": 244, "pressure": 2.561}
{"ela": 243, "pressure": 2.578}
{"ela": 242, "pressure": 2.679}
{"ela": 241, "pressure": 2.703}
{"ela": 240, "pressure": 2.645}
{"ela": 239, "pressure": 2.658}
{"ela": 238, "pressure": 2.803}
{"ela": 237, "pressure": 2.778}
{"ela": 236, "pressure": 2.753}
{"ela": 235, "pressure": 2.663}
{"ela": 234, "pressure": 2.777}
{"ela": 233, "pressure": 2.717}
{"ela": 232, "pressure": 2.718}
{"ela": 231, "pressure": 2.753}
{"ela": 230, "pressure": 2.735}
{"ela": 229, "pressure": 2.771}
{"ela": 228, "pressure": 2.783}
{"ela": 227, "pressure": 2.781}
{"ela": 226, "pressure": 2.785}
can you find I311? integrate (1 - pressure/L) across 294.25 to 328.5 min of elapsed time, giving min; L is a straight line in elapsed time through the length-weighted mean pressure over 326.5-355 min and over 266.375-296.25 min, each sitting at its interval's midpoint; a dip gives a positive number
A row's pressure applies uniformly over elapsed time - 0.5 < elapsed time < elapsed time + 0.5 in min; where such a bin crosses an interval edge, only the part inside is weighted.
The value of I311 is 2.3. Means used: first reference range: 2.36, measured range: 2.2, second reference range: 2.36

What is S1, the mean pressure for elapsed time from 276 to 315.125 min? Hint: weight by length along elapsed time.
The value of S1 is 2.23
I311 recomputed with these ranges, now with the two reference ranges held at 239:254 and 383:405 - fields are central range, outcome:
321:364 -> 4.4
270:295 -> 2.5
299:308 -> 1.7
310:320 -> 1.6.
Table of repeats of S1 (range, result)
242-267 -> 2.55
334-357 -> 2.4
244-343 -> 2.34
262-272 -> 2.55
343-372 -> 2.48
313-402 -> 2.49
